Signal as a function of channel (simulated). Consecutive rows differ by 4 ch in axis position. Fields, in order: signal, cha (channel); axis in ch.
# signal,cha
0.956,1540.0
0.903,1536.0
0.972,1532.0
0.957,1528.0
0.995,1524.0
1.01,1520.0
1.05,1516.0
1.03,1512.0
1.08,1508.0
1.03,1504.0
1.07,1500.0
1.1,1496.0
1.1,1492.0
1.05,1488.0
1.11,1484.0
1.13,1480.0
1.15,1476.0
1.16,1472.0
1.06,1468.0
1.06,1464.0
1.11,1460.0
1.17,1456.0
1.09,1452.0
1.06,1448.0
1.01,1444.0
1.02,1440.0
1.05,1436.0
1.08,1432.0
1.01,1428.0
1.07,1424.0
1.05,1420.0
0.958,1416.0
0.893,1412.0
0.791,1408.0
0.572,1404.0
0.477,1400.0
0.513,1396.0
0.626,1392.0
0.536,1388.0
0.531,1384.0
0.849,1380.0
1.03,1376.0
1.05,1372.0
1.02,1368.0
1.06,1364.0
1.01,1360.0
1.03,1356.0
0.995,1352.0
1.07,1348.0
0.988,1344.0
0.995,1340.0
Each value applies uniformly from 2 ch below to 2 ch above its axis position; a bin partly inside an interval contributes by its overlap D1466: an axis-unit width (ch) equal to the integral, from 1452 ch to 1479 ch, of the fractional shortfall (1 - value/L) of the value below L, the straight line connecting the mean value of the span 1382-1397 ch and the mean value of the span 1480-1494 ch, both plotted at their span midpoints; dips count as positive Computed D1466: -4.01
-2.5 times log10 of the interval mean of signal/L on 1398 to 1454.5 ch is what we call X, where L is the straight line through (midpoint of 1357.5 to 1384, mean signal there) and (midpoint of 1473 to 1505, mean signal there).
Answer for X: 0.10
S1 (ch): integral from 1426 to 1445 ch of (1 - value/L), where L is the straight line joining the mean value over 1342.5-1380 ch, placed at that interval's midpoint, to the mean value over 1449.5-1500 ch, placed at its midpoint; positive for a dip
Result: 0.7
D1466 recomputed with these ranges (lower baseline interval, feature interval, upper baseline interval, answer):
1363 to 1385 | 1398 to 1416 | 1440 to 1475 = 5.12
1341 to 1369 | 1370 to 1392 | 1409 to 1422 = 4.68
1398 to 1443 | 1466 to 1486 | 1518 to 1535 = -3.74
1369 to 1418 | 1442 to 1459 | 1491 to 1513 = -3.16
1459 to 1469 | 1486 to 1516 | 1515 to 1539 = -1.39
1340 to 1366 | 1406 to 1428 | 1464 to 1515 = 2.00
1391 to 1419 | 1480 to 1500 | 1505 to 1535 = -3.48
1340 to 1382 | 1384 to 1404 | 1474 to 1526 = 9.44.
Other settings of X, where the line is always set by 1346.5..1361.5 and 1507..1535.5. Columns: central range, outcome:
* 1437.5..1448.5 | -0.01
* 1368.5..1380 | 0.02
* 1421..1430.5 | -0.03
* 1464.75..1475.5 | -0.10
